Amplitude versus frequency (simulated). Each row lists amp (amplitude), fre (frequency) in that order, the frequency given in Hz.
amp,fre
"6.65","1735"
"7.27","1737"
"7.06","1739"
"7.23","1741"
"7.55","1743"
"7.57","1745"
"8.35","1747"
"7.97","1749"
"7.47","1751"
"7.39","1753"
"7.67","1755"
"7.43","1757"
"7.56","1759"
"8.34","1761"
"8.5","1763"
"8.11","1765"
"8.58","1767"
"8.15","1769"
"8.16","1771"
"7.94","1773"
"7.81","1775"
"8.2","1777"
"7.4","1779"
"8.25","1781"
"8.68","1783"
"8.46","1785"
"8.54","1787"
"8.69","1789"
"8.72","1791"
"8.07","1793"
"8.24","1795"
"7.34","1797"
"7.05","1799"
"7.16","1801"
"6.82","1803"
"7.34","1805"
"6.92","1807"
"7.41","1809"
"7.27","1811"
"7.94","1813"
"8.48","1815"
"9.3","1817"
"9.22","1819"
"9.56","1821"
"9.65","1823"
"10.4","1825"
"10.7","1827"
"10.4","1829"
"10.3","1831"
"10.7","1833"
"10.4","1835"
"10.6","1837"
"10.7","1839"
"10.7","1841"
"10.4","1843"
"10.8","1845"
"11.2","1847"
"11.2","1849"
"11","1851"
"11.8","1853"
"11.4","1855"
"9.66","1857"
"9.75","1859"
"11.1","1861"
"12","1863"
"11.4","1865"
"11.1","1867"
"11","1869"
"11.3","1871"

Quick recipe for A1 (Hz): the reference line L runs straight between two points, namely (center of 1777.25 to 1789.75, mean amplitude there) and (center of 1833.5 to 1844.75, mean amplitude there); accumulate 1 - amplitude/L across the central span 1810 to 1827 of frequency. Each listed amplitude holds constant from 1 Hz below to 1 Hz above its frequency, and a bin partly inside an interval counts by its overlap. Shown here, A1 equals 1.2 Hz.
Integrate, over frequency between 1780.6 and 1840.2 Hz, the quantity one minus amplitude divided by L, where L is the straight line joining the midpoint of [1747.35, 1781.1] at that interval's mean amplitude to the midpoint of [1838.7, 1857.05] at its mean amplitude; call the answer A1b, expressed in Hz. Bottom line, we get 5.2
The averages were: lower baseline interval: 7.94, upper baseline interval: 11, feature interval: 8.79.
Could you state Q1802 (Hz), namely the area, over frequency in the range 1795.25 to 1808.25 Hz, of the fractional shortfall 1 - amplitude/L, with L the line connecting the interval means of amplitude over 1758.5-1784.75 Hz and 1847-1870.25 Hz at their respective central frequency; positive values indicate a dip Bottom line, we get 2.8 Hz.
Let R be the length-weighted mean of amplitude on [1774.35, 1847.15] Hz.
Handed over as 8.89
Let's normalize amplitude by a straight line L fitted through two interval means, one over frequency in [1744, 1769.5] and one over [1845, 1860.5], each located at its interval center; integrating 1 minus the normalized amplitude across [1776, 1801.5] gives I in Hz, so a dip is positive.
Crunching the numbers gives 2.3 Hz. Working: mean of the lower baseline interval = 7.93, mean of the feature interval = 8.08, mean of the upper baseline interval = 10.9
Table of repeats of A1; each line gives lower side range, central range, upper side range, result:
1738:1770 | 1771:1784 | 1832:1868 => 0.77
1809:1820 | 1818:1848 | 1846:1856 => -1.68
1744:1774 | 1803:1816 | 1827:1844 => 2.90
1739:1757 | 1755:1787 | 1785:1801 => -1.09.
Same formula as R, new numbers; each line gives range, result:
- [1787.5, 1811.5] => 7.61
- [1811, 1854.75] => 10.2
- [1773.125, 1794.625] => 8.27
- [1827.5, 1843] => 10.5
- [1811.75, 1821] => 8.78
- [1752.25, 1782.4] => 7.98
